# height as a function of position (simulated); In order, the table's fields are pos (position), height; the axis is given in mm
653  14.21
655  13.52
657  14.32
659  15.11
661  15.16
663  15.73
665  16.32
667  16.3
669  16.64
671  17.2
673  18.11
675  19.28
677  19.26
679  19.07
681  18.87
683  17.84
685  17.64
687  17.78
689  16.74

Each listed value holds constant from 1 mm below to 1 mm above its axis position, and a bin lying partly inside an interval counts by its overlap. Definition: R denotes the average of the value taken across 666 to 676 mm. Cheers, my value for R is 17.5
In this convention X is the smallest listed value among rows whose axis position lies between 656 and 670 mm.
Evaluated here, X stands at 14.32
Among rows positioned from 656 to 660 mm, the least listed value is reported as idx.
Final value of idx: 14.32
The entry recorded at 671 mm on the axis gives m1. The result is 17.2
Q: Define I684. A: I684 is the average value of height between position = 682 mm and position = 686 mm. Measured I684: 17.7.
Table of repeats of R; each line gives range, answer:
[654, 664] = 14.8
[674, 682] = 19.1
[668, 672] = 16.9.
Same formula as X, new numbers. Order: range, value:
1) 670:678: 17.2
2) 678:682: 18.87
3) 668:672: 16.64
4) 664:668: 16.3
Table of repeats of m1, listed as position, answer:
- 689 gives 16.74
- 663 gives 15.73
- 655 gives 13.52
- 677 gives 19.26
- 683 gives 17.84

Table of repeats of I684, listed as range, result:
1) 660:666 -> 15.7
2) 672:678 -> 18.9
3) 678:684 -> 18.6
